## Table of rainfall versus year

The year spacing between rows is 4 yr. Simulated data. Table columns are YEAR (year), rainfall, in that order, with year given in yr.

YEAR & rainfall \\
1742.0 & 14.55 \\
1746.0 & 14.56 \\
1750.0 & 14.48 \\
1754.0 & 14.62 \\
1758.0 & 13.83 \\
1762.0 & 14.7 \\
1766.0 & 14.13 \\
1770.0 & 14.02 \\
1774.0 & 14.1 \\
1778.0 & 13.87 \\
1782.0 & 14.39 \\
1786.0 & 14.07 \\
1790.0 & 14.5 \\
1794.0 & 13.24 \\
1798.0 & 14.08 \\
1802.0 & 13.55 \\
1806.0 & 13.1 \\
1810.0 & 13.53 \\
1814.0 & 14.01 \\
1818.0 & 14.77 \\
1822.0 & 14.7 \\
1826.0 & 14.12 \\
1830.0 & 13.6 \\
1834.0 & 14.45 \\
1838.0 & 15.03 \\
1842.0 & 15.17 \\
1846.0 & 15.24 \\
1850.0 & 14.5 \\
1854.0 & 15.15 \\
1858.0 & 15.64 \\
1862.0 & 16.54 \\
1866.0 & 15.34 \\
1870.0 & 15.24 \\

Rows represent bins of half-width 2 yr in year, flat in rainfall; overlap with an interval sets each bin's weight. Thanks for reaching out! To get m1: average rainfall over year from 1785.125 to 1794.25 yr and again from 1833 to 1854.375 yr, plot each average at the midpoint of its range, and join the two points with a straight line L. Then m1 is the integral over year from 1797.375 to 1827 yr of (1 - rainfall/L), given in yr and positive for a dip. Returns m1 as 0.9 yr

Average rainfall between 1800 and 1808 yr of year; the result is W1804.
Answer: 13.3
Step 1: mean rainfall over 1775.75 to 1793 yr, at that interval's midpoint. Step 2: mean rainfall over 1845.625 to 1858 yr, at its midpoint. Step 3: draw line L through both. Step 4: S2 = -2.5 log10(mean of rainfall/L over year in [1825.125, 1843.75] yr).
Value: 0.02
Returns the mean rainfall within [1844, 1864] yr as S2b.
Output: 15.4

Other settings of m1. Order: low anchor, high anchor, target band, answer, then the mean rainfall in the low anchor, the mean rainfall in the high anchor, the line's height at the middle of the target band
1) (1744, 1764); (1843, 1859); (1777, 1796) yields 0.8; 14.4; 15.1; 14.7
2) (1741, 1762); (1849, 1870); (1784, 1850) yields 3.7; 14.4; 15.5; 15.1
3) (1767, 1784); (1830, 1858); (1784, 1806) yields 0.8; 14.1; 14.9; 14.3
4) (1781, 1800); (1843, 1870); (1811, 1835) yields 0.8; 14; 15.4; 14.7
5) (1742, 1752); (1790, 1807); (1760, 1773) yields -0.1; 14.5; 13.6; 14.2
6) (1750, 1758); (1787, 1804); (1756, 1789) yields 0.0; 14.4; 13.9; 14.2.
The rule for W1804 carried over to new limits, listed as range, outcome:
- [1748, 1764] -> 14.4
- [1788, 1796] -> 13.9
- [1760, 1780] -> 14.2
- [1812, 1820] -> 14.4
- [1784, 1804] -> 13.9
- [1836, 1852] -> 15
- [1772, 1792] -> 14.2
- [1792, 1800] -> 13.7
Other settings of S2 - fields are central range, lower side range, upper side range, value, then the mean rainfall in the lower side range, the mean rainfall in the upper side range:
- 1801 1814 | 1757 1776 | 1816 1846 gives 0.075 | 14.2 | 14.6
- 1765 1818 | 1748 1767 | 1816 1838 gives 0.035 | 14.4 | 14.4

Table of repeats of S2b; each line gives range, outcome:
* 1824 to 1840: 14.3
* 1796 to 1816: 13.7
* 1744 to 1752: 14.5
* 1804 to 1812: 13.3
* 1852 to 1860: 15.4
